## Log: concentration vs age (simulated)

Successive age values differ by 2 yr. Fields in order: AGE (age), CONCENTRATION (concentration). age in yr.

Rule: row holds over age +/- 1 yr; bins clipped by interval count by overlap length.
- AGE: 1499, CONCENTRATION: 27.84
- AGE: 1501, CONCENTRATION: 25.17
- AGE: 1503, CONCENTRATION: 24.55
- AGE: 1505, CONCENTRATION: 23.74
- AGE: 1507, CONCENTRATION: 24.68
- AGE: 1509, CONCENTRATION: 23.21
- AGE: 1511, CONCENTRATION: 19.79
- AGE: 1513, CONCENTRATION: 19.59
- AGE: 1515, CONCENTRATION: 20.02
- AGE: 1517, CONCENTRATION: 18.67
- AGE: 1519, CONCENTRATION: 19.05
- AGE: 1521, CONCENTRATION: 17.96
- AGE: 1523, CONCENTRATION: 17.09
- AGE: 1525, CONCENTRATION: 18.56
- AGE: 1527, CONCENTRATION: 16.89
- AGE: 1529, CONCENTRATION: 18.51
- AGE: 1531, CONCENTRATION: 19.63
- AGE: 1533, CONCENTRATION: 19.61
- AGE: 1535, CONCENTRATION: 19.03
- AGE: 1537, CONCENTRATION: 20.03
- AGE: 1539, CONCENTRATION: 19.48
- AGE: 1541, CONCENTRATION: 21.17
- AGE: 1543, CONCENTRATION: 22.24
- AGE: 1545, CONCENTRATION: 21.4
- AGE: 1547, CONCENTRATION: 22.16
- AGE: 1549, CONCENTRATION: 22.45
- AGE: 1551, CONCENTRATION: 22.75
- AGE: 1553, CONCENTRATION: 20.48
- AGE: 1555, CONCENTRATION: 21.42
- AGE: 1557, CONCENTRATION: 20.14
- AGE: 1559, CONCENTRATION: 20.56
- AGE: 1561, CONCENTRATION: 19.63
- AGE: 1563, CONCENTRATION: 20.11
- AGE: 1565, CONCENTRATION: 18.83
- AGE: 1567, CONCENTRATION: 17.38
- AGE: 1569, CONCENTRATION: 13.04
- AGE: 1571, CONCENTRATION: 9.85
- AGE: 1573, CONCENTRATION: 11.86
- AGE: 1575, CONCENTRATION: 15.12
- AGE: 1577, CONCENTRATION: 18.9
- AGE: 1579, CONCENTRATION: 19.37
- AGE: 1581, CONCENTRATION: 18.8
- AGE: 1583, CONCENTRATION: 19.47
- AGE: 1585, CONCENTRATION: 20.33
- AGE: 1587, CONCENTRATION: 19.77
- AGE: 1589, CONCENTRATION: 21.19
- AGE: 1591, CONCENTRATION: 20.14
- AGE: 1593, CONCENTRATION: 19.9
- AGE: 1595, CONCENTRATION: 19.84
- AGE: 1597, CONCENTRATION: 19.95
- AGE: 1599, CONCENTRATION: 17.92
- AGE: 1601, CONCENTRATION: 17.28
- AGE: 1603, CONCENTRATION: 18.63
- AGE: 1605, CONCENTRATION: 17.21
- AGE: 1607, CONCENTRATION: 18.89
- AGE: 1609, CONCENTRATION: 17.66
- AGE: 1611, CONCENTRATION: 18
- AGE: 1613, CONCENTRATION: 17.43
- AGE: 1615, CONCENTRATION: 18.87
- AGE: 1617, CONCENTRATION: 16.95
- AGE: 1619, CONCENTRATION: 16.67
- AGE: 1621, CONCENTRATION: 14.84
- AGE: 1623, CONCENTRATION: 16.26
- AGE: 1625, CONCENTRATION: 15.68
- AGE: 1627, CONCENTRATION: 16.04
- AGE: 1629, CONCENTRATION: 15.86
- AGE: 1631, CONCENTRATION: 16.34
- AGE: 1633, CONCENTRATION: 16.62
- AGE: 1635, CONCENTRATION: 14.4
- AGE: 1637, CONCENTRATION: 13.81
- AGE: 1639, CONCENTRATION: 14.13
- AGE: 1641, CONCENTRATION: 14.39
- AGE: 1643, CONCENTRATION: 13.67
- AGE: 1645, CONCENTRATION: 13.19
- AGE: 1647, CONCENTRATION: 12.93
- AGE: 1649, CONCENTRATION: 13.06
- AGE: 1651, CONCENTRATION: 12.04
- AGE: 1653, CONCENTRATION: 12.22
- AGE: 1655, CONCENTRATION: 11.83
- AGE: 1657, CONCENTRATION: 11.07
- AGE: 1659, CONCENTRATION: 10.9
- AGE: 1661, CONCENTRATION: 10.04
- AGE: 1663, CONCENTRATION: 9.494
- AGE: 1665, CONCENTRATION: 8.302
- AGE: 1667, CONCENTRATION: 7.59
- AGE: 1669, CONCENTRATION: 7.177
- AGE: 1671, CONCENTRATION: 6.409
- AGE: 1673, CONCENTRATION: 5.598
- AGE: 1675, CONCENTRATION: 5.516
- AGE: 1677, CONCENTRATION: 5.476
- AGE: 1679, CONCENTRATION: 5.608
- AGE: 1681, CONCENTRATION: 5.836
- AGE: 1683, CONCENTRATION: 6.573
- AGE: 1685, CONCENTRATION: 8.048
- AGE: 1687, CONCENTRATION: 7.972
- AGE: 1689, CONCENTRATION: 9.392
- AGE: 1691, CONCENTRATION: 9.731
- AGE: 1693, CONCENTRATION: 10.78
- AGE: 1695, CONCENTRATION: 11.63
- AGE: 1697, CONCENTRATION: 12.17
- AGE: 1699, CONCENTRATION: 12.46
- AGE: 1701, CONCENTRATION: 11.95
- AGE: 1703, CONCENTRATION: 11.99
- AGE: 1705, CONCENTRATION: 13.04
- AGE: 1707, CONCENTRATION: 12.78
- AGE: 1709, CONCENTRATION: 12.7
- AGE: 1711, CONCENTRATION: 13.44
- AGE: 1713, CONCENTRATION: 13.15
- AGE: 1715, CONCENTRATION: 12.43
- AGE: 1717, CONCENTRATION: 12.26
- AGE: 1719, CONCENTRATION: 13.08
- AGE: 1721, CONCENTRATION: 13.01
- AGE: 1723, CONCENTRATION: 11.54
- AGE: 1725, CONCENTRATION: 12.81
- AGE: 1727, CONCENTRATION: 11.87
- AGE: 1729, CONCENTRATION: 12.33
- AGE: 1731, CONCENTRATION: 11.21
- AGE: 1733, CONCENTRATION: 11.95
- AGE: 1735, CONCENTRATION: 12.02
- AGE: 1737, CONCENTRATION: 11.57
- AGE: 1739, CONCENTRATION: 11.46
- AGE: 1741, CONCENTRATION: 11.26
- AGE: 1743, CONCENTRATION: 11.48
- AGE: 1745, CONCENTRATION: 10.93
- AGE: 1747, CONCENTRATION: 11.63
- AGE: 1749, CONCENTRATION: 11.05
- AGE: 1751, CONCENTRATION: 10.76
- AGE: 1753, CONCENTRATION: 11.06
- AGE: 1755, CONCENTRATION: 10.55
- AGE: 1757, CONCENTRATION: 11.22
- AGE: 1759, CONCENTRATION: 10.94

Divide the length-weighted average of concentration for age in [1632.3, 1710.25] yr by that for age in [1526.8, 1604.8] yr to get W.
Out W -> 0.55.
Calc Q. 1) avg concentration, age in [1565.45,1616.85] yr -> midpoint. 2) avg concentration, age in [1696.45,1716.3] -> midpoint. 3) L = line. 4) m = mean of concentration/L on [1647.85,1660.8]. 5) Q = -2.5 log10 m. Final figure 0.265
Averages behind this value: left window 17.9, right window 12.6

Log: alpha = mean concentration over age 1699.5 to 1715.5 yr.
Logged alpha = 12.7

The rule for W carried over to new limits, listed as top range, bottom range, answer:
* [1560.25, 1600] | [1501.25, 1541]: 0.90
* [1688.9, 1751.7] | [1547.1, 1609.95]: 0.64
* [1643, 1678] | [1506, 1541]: 0.50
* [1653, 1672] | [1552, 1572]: 0.52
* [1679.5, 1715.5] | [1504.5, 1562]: 0.53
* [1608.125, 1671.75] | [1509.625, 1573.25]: 0.71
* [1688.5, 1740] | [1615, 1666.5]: 0.88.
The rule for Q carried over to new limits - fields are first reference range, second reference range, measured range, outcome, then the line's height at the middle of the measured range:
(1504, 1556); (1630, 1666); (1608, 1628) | -0.15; 14.6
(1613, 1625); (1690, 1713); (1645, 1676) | 0.43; 14.4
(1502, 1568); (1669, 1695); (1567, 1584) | 0.05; 16.8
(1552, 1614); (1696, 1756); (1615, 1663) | 0.14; 15.9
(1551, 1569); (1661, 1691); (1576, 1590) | -0.15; 17.2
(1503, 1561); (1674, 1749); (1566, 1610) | -0.03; 17.5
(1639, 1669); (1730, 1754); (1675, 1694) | 0.44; 11.4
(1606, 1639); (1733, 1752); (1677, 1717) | 0.24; 13.3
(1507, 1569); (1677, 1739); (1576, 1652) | -0.06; 16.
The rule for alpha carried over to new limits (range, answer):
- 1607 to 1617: 18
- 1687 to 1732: 12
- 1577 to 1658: 16.6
